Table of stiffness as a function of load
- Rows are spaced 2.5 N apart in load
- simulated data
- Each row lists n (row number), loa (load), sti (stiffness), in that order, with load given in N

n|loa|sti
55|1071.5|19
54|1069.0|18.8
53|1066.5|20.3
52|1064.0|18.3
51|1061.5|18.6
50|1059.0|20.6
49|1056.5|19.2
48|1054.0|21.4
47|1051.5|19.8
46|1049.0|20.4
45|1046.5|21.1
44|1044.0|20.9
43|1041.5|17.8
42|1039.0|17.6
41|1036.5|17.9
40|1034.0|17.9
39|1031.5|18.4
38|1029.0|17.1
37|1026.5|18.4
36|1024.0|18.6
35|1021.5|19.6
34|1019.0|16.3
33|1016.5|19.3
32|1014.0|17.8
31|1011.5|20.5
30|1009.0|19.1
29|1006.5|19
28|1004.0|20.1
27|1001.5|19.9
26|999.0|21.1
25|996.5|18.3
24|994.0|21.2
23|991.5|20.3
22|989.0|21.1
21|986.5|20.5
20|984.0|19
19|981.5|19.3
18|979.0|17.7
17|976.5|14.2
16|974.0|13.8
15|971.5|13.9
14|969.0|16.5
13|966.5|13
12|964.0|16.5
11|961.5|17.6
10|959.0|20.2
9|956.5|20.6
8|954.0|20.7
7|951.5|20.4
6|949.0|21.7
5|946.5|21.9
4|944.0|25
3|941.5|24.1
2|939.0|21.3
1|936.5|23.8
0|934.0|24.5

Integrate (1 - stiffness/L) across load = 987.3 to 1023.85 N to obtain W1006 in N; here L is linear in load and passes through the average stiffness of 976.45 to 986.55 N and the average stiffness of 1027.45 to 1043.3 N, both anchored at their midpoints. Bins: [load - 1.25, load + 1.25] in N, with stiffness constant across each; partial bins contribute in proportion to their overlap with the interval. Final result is -2.8 N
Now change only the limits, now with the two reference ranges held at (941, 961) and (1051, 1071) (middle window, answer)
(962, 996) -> 5.76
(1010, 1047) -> 2.96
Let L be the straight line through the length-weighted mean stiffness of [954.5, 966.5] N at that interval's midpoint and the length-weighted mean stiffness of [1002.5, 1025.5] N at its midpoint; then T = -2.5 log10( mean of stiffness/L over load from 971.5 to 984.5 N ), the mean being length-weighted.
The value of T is 0.13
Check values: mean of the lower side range 18.3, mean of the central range 16.4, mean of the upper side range 18.9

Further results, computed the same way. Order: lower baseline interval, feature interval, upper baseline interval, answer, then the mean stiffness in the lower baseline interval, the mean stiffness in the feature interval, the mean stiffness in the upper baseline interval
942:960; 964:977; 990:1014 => 0.400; 21.6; 14.5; 19.8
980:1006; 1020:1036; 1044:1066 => 0.098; 20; 18.3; 20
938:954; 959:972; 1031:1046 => 0.318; 22.3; 16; 18.6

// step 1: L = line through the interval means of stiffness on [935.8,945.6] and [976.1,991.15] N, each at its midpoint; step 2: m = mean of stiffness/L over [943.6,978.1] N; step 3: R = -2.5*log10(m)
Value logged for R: 0.19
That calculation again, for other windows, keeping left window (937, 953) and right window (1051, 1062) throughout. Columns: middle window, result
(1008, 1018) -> 0.10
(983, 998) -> 0.07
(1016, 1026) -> 0.13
